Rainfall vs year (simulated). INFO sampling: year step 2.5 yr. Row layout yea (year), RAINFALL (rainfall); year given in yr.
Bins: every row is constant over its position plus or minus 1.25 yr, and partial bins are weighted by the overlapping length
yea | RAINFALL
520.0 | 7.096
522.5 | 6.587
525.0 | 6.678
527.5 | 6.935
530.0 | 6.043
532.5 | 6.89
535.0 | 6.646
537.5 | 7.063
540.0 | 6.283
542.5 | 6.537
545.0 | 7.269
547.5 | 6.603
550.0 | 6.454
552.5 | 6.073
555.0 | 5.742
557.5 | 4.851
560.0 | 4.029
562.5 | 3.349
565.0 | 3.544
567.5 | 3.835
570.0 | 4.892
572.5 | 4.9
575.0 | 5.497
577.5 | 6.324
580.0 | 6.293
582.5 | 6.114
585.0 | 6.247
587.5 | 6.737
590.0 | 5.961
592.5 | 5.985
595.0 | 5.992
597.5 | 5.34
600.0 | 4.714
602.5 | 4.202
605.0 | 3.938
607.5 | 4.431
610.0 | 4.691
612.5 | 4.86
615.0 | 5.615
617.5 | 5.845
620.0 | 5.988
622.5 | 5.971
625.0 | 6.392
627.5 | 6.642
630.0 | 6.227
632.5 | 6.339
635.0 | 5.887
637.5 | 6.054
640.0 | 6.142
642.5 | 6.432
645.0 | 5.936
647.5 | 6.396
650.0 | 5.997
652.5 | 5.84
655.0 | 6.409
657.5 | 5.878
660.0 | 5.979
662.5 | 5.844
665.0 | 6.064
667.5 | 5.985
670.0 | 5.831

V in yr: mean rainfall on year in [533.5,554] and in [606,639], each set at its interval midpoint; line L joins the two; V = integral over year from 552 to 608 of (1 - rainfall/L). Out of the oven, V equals 9.3 yr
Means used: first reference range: 6.61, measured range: 5.17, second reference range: 5.75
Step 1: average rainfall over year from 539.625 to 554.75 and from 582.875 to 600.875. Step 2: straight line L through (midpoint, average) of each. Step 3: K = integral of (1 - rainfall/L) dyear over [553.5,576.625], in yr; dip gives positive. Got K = 6.3 yr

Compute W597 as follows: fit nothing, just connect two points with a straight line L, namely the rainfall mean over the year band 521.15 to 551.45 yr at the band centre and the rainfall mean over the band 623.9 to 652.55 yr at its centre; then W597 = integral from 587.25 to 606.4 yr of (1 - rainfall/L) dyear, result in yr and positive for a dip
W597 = 3.3 yr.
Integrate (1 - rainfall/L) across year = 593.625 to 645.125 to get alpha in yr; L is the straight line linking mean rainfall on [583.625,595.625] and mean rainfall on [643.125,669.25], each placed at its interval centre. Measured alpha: 4.4 yr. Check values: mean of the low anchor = 6.19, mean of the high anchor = 6.04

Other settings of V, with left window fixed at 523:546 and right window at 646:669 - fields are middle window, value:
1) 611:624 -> 1.2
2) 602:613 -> 3.3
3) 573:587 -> 0.8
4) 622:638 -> -0.1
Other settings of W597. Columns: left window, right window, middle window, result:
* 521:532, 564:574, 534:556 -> -3.6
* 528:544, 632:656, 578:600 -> 1.2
